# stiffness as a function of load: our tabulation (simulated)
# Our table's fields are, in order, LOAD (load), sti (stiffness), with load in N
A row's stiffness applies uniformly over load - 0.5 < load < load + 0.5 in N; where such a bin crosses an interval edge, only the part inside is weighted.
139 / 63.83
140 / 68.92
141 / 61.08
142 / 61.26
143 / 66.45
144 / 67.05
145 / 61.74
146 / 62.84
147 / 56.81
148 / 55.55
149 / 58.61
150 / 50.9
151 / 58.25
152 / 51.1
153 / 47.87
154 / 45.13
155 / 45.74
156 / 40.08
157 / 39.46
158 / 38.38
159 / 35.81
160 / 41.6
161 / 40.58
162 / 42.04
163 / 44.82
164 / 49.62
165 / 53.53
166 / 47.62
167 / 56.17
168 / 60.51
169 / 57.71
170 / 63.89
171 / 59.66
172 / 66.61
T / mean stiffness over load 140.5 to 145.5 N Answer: 63.5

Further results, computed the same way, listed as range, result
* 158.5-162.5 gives 40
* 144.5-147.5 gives 60.5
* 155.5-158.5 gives 39.3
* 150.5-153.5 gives 52.4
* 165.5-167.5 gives 51.9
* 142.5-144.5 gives 66.8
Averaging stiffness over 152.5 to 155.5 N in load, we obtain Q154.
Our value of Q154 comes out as 46.2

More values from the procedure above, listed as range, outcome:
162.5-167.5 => 50.4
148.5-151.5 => 55.9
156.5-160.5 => 38.8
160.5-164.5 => 44.3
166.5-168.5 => 58.3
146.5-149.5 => 57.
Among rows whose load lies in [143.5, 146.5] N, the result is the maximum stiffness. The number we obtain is 67.05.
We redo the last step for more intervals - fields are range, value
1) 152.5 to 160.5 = 47.87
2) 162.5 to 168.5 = 60.51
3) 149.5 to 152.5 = 58.25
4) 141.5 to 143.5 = 66.45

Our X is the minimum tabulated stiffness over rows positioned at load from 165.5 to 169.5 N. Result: 47.62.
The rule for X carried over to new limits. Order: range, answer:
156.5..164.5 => 35.81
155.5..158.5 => 38.38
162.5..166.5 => 44.82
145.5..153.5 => 47.87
